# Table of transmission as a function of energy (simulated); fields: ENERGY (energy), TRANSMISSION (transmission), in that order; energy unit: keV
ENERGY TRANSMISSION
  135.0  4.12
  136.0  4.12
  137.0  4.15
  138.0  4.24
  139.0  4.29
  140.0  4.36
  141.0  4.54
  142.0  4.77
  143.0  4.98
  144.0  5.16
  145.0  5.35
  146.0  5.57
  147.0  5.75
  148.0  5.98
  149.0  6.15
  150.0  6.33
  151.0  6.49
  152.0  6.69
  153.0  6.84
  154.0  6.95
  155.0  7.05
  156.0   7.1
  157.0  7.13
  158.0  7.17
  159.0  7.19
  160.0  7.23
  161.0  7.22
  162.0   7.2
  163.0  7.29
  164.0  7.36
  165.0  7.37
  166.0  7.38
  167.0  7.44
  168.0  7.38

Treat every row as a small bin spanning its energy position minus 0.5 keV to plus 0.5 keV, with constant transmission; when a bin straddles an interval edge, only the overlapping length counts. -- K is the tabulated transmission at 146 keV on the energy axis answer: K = 5.57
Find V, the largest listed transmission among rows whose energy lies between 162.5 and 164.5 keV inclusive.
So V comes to 7.36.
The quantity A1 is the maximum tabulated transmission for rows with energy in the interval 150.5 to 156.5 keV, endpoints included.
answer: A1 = 7.1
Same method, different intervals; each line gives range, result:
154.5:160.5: 7.23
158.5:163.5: 7.29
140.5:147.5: 5.75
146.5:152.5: 6.69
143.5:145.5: 5.35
